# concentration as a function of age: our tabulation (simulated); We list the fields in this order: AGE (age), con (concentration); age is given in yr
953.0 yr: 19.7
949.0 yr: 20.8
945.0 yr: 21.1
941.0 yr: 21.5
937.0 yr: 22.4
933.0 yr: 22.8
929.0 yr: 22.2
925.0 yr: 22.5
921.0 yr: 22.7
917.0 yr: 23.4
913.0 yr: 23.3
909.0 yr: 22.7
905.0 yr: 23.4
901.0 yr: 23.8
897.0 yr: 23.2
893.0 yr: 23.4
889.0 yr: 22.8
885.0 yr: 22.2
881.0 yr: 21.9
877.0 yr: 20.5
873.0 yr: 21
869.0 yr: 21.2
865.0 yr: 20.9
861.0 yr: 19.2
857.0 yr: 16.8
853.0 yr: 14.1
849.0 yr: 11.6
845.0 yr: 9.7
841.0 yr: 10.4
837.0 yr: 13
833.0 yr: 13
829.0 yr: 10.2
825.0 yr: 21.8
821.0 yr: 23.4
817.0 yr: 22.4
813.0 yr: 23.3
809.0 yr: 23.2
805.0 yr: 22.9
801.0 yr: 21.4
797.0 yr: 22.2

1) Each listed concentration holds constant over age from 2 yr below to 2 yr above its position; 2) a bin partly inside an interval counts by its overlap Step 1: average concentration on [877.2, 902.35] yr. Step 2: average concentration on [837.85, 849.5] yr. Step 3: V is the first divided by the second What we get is 2.13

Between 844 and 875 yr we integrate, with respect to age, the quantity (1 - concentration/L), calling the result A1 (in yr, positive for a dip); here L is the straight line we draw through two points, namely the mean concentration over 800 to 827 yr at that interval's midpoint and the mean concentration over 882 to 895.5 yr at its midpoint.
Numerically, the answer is 7.7 yr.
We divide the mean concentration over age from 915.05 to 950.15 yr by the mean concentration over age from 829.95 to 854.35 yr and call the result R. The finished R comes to 1.9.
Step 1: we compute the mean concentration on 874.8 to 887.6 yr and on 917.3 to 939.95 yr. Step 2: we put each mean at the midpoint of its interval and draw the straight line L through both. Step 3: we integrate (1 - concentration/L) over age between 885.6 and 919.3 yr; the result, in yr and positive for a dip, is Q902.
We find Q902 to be -1.82 yr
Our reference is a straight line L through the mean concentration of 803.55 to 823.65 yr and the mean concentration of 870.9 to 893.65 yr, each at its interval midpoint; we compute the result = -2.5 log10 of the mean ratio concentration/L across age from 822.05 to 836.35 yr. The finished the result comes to 0.43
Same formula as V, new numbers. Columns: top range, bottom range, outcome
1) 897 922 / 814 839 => 1.32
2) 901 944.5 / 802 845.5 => 1.27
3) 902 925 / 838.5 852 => 2.11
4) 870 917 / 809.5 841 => 1.26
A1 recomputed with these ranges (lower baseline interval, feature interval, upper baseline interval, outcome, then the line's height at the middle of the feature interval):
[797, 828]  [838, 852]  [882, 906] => 7.17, 22.5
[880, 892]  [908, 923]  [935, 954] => -0.86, 21.8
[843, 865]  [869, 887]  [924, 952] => -4.84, 16.9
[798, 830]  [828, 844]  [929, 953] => 7.34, 21.5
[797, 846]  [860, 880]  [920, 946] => -0.74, 20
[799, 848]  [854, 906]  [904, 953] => -2.97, 20.2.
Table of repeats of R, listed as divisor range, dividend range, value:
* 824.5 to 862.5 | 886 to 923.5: 1.70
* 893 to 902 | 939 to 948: 0.91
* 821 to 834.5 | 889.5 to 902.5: 1.43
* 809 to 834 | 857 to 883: 1.05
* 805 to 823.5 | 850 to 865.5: 0.74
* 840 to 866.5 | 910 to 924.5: 1.57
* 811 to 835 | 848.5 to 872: 0.94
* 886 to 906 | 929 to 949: 0.94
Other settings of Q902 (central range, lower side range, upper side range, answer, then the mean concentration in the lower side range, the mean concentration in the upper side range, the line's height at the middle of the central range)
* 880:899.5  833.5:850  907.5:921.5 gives -3.8 yr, 11.3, 23.1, 19.1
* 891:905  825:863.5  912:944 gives -3.0 yr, 13.7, 22.5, 19.4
